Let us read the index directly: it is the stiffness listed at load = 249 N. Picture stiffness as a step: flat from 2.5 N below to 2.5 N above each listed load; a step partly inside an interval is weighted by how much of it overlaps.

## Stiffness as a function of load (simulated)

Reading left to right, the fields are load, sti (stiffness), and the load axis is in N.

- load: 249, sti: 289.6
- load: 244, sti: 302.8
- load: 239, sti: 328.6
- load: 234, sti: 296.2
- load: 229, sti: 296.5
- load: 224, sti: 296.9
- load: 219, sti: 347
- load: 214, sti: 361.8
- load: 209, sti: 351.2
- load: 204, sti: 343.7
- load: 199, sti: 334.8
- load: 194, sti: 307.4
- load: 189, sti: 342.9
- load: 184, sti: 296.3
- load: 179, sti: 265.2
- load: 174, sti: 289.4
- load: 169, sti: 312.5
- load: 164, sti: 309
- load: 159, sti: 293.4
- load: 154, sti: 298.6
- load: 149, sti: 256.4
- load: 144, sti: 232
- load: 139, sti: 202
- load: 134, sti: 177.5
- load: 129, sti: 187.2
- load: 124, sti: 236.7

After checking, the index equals 289.6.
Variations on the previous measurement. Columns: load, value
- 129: 187.2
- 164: 309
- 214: 361.8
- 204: 343.7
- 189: 342.9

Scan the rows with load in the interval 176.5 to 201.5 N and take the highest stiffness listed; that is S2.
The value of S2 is 342.9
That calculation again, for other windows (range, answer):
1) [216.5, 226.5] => 347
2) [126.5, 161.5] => 298.6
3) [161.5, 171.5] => 312.5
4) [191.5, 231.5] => 361.8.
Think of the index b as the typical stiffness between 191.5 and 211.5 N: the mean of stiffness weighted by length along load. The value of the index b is 334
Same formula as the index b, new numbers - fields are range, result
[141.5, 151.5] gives 244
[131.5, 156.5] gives 233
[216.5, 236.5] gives 309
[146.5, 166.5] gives 289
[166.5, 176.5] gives 301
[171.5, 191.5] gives 298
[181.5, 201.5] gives 320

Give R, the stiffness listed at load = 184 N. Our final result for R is 296.3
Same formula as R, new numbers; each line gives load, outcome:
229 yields 296.5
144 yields 232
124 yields 236.7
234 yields 296.2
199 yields 334.8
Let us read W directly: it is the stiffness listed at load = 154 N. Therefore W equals 298.6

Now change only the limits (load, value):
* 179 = 265.2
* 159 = 293.4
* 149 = 256.4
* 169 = 312.5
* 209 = 351.2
